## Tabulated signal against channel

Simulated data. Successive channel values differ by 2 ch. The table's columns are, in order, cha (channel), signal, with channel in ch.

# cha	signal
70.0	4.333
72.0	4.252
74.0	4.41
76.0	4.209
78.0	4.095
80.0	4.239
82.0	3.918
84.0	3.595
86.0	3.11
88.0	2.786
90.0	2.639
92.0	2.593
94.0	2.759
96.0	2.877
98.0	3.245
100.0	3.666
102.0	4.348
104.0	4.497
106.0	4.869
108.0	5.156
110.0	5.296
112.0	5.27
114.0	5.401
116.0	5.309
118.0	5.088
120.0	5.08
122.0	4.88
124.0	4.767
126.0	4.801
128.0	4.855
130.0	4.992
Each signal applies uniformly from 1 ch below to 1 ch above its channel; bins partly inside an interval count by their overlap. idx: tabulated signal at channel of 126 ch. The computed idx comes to 4.801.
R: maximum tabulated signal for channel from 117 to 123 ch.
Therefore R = 5.088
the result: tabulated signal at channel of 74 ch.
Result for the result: 4.41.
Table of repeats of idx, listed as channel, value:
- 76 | 4.209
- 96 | 2.877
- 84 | 3.595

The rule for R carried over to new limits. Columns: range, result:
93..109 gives 5.156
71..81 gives 4.41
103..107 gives 4.869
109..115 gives 5.401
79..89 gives 4.239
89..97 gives 2.877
